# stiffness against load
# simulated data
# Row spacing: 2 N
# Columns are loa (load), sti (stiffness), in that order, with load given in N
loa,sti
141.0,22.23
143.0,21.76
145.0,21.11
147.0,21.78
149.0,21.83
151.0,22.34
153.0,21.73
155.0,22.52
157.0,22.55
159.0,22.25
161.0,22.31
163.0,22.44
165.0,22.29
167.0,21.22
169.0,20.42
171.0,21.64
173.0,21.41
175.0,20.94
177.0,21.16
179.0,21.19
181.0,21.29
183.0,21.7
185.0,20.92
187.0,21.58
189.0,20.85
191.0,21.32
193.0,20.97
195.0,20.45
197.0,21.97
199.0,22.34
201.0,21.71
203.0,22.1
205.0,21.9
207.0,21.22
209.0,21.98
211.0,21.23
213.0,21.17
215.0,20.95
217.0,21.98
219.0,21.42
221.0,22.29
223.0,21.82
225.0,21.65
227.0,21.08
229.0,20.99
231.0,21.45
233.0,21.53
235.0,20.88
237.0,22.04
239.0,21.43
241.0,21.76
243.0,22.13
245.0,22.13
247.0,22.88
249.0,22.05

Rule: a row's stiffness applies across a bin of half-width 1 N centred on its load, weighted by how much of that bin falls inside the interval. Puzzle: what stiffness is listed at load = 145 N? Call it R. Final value 21.11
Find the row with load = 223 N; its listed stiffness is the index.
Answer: 21.82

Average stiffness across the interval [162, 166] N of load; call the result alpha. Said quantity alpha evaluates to 22.4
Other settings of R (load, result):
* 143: 21.76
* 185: 20.92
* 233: 21.53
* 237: 22.04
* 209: 21.98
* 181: 21.29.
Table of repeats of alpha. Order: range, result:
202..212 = 21.7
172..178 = 21.2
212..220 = 21.4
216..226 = 21.8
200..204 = 21.9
